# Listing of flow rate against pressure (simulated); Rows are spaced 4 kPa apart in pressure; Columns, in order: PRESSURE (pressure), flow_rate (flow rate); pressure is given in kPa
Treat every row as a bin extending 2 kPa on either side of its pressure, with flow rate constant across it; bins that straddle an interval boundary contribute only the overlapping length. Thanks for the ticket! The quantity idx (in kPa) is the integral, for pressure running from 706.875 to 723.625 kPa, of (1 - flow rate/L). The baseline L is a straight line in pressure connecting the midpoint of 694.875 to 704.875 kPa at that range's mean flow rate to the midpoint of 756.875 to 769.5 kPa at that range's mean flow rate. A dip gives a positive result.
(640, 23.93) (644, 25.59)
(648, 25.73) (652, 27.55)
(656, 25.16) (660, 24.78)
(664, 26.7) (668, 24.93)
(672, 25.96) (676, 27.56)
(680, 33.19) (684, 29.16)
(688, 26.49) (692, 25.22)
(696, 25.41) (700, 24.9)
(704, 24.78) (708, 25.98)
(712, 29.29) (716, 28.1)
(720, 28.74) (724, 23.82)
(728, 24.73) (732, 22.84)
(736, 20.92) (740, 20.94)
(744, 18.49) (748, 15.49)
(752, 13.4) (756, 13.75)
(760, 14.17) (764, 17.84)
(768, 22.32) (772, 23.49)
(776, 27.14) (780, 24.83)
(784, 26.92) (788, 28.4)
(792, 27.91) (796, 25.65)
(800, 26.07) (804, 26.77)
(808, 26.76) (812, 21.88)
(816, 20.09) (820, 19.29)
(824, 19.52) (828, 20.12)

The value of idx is -3.3 kPa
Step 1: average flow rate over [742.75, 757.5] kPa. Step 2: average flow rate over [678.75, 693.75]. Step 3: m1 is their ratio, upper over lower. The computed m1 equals 0.5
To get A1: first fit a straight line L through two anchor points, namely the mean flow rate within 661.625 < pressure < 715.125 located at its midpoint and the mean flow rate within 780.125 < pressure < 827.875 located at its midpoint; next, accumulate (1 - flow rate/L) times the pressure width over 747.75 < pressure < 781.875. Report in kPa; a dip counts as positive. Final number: 7.9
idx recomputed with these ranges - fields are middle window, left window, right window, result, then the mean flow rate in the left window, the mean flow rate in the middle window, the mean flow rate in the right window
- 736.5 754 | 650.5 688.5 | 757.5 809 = 5.46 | 27.2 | 17.4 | 24.3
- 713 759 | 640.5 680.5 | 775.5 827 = 7.93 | 26.4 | 21.1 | 24.6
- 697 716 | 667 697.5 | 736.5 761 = -2.55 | 27.3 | 26.4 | 16.4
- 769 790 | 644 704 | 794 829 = -1.92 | 26.5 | 26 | 23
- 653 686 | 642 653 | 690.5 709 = -1.83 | 26.2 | 27.2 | 25.2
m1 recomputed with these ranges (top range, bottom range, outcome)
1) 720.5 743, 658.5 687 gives 0.83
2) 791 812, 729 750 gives 1.31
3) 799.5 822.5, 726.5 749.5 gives 1.13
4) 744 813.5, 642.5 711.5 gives 0.85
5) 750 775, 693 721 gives 0.67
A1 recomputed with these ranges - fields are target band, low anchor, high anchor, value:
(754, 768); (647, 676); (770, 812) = 5.3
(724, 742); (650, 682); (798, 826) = 1.9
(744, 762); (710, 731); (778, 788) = 8.1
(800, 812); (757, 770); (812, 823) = -3.8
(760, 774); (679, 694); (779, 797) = 3.6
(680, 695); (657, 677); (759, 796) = -1.3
